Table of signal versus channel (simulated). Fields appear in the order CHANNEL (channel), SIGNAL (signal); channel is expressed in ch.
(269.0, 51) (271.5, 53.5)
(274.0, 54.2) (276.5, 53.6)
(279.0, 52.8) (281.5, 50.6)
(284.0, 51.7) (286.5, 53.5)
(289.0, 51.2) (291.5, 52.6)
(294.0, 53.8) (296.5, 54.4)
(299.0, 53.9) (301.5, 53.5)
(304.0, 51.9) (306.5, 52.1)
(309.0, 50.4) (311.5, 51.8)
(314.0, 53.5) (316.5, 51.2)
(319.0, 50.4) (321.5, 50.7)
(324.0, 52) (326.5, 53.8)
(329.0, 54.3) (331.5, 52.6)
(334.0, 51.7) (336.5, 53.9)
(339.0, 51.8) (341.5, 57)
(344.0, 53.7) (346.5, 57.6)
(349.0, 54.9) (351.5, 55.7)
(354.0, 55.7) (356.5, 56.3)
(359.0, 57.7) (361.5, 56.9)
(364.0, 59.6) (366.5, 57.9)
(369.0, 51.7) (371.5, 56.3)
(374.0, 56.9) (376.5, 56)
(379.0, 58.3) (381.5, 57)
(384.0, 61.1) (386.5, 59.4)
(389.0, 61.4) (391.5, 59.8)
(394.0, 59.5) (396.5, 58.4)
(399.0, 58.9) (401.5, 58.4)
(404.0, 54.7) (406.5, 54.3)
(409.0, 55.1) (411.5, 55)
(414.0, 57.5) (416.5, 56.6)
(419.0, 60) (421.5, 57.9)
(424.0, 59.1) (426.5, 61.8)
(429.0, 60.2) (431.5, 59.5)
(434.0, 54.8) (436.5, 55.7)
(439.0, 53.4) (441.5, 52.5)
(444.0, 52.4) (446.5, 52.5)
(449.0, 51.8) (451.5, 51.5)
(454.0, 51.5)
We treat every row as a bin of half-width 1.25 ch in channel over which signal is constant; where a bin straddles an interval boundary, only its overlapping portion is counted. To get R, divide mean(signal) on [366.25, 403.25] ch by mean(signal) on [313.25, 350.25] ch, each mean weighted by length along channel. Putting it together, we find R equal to 1.09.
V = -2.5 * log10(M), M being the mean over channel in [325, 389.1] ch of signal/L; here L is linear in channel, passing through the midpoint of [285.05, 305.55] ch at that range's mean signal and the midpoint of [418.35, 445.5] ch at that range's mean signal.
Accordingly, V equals -0.02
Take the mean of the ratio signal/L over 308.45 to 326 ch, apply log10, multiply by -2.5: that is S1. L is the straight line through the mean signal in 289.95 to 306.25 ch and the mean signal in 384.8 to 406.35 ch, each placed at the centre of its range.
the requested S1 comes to 0.06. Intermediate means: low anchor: 53.2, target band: 51.6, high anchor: 58.6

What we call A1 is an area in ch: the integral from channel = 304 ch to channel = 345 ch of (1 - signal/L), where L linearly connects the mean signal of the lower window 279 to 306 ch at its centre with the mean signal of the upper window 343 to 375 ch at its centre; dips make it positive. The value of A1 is 1.4 ch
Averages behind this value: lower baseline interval 52.7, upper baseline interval 56.2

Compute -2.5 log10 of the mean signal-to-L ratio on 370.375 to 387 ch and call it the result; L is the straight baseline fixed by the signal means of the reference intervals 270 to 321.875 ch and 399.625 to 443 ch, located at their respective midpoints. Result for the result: -0.047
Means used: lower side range 52.5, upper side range 56.9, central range 57.8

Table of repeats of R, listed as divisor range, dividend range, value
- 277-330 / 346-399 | 1.10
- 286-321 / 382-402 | 1.14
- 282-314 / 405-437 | 1.09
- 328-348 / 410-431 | 1.08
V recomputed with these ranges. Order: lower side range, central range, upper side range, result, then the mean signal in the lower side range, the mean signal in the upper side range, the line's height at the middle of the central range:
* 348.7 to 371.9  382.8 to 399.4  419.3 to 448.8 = -0.07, 56.3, 56.3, 56.3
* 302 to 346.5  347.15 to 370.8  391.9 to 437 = -0.03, 52.7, 57.7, 54.6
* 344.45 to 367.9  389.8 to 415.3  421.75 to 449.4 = -0.02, 56.8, 56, 56.3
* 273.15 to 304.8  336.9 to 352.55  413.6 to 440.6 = 0.00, 52.9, 57.8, 54.9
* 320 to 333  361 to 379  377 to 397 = 0.02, 52.6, 59.3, 57.4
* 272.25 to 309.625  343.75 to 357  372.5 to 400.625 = 0.01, 52.7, 58.8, 56.5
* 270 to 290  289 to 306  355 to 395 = 0.01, 52.6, 57.8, 53.6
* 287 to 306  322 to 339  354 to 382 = 0.04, 53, 56.7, 54.8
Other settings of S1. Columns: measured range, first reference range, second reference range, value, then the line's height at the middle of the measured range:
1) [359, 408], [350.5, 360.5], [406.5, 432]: -0.01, 57.1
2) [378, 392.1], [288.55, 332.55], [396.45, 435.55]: -0.06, 56.1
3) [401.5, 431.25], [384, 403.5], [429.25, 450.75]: -0.01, 56.9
